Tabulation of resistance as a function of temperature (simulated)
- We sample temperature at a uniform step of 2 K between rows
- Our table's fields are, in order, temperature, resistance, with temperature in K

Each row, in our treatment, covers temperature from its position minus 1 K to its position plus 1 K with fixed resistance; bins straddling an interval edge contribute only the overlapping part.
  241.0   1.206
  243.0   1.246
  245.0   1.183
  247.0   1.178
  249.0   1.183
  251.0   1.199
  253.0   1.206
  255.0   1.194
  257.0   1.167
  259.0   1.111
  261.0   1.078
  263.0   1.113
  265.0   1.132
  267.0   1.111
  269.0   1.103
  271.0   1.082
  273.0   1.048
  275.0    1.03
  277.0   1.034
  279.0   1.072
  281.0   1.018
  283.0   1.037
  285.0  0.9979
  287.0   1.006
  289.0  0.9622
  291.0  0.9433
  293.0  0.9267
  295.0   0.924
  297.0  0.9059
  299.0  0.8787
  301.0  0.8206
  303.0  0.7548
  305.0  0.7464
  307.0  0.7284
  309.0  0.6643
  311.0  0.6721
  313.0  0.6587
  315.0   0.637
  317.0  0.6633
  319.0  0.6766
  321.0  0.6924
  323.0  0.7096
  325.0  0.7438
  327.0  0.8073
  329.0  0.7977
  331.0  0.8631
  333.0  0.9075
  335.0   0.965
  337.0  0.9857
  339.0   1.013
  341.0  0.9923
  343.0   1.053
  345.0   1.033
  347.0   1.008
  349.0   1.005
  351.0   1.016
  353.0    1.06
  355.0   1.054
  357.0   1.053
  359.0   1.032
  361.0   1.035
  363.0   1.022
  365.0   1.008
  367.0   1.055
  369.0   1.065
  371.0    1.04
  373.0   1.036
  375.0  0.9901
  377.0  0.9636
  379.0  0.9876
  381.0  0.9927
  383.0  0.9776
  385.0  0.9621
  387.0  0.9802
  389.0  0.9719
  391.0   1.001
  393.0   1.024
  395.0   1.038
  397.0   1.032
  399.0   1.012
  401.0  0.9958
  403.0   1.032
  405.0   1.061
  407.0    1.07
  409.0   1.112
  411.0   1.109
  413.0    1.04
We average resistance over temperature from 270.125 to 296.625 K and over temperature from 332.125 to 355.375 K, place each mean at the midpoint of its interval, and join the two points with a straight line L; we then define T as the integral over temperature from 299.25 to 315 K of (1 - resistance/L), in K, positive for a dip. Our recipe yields 4.42 K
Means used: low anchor 1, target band 0.723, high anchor 1.01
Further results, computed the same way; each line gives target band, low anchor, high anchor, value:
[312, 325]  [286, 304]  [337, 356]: 3.8 K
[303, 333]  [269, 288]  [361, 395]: 8.8 K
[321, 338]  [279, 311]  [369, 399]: 1.7 K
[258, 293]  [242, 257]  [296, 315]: -2.1 K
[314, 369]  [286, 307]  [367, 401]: 1.3 K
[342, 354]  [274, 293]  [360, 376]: 0.0 K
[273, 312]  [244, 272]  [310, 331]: 0.3 K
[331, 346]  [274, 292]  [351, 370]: 0.7 K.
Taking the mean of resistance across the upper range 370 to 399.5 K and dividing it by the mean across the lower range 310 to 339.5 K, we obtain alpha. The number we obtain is 1.28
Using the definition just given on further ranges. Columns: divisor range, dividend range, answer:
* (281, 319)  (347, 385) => 1.23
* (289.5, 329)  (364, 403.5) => 1.31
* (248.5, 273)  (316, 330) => 0.64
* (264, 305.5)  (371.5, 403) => 1.02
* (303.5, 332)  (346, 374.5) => 1.44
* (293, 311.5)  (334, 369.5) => 1.28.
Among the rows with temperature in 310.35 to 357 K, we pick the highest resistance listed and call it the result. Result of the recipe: 1.06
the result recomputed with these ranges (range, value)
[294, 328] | 0.924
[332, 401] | 1.065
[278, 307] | 1.072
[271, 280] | 1.082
